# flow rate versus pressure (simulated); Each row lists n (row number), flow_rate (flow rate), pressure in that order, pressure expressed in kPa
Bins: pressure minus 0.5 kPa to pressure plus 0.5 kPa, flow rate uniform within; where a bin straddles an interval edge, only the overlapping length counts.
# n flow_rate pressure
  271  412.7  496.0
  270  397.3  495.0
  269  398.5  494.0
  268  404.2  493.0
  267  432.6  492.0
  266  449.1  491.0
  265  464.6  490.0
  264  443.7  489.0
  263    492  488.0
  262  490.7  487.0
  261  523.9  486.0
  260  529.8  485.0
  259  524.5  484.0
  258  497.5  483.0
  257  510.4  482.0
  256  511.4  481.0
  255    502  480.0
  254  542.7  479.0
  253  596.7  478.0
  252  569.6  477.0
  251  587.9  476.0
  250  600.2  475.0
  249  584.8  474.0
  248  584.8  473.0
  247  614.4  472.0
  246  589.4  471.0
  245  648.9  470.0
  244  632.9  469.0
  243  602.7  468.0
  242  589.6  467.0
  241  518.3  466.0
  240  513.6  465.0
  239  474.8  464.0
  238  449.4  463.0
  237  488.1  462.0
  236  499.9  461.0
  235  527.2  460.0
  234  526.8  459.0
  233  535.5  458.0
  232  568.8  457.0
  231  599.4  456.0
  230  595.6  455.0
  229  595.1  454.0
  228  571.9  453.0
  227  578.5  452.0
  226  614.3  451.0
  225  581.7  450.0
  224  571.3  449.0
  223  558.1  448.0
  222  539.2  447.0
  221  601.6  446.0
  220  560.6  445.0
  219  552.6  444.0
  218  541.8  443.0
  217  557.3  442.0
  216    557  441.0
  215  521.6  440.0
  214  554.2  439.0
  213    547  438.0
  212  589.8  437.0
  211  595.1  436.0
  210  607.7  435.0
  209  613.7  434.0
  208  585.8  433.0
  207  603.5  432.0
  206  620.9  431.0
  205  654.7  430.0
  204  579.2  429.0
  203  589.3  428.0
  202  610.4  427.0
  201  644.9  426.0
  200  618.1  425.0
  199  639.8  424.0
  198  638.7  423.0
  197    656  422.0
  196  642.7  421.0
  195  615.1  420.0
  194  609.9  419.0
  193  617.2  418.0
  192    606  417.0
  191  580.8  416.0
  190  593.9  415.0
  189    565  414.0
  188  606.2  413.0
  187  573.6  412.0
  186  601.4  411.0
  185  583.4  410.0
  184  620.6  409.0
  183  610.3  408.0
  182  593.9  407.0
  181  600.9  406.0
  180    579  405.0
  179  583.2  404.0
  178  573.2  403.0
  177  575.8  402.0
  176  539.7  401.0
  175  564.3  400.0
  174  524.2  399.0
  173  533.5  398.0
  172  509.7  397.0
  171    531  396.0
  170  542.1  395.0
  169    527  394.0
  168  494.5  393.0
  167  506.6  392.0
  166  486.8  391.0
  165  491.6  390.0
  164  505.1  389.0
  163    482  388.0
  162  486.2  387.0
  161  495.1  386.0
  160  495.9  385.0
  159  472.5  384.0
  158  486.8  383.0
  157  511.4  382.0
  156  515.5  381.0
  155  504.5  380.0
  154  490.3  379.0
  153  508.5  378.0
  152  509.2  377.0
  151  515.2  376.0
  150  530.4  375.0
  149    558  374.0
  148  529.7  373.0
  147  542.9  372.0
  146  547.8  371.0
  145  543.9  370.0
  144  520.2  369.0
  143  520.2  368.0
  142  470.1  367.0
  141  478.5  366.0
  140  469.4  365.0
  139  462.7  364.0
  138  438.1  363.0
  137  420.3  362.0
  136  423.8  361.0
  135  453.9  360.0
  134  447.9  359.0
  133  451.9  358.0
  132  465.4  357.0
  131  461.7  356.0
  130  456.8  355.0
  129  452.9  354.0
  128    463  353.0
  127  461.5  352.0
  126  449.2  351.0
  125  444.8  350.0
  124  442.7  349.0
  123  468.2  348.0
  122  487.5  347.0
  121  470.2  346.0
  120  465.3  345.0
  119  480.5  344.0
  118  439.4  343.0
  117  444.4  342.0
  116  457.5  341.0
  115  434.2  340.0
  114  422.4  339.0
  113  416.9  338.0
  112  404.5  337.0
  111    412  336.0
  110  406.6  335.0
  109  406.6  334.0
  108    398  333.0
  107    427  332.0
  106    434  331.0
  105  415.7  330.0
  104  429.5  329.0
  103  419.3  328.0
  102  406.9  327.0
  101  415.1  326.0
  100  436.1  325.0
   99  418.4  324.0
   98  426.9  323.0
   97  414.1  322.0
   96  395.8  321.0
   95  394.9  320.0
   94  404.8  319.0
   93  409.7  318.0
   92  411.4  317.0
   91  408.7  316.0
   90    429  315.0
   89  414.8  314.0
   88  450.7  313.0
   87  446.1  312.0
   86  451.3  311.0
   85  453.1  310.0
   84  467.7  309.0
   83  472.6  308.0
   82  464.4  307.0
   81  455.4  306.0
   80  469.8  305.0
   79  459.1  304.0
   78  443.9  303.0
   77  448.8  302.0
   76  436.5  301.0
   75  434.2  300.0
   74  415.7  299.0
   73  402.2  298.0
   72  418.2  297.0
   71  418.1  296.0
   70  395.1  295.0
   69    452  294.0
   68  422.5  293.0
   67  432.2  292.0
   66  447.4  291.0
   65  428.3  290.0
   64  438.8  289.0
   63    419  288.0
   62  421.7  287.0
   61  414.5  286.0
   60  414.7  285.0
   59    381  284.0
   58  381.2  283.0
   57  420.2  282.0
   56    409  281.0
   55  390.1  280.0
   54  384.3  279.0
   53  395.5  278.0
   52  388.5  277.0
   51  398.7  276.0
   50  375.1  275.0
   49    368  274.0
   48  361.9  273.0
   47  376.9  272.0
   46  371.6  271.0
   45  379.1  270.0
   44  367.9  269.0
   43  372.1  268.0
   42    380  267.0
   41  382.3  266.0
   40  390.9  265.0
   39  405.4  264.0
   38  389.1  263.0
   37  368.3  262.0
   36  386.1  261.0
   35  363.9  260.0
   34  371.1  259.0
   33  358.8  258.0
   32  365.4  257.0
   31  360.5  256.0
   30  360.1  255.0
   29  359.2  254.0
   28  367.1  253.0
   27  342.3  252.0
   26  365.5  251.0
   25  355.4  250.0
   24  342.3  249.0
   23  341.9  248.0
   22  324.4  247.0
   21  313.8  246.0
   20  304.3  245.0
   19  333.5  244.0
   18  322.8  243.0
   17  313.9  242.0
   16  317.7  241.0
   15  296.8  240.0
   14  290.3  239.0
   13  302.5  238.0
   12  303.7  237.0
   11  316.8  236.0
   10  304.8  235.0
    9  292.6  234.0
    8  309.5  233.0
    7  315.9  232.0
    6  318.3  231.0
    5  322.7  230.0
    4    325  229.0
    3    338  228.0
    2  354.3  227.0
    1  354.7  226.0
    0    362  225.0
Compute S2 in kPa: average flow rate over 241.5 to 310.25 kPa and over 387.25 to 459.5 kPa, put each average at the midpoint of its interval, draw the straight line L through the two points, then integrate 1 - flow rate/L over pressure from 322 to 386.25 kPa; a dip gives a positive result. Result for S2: 3.6 kPa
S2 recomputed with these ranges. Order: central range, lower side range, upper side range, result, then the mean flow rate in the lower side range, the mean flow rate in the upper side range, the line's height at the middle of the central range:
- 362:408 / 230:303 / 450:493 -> -4.7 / 373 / 541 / 470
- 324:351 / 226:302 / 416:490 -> 0.8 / 370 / 569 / 447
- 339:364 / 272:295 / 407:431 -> 2.7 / 406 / 611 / 509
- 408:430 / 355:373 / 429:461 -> -2.7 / 478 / 574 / 543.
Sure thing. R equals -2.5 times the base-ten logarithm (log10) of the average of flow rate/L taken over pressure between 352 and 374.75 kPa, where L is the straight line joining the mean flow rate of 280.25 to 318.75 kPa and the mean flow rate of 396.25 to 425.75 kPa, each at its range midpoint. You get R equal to 0.09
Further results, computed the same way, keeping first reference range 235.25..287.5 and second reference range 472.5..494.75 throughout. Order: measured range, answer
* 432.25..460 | -0.18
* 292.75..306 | -0.12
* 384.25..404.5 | -0.16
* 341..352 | -0.10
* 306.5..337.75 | -0.06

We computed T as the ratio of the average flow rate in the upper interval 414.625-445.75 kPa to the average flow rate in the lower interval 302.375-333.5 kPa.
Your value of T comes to 1.39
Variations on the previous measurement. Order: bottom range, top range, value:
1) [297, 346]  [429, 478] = 1.32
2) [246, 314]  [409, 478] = 1.45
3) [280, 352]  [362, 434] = 1.28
